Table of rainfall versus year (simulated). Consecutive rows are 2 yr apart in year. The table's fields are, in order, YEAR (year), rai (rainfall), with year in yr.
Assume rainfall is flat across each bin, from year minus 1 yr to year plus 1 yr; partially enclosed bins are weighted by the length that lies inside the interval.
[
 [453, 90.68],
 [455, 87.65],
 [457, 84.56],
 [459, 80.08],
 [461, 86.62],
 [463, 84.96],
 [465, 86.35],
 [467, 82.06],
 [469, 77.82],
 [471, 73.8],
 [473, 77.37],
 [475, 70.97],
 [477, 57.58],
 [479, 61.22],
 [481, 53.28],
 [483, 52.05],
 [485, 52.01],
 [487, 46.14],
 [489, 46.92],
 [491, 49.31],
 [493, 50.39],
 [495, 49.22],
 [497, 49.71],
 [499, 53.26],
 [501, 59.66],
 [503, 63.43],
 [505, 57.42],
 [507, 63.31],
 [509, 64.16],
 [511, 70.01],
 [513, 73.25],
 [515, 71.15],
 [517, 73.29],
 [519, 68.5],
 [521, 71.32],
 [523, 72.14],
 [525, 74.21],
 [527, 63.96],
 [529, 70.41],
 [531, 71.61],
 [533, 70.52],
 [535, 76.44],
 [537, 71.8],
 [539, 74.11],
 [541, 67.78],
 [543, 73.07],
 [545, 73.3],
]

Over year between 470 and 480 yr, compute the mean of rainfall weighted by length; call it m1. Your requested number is 68.2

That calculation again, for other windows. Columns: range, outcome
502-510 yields 62.1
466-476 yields 76.4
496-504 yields 56.5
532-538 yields 72.9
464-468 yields 84.2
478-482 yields 57.2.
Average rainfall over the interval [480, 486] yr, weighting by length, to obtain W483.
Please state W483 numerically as 52.4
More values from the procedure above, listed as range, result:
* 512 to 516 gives 72.2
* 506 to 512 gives 65.8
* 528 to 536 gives 72.2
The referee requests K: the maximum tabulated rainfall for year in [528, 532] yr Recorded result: 71.61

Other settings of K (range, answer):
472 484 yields 77.37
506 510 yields 64.16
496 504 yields 63.43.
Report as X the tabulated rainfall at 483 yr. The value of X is 52.05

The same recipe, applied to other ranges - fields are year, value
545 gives 73.3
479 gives 61.22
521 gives 71.32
